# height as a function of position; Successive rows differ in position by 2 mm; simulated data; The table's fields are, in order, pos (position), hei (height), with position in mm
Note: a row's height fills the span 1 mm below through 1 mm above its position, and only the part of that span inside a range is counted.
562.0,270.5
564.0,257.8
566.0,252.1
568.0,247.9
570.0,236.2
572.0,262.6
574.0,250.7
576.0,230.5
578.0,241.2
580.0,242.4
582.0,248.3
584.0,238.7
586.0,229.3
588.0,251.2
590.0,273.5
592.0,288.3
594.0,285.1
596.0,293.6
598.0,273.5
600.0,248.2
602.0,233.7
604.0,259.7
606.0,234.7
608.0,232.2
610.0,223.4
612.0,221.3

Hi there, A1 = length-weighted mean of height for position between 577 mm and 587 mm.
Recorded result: 240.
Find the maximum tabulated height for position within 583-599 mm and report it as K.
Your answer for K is 293.6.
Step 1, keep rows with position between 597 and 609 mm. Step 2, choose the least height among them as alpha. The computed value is 232.2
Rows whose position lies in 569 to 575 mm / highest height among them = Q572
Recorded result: 262.6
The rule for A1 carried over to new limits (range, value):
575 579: 236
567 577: 246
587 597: 278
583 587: 234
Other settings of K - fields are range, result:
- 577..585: 248.3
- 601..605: 259.7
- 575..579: 241.2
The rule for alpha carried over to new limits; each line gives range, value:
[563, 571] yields 236.2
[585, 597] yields 229.3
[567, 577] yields 230.5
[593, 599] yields 273.5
